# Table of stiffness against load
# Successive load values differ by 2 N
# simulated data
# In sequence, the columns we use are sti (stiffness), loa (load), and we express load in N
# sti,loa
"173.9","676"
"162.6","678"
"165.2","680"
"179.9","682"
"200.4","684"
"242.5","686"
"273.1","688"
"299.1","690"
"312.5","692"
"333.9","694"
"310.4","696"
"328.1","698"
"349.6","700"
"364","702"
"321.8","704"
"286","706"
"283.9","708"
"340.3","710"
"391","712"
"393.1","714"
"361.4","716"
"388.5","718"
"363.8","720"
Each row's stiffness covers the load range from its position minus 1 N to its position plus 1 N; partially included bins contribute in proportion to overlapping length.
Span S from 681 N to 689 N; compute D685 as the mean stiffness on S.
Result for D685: 224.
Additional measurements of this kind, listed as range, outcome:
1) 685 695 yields 292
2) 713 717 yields 377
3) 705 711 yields 303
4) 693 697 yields 322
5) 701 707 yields 324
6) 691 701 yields 327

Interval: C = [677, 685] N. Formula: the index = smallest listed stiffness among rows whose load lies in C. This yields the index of 162.6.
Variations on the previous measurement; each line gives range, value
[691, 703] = 310.4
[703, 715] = 283.9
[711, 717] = 361.4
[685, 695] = 242.5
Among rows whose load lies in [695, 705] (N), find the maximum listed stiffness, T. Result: 364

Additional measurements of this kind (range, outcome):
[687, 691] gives 299.1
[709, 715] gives 393.1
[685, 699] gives 333.9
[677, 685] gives 200.4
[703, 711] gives 340.3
